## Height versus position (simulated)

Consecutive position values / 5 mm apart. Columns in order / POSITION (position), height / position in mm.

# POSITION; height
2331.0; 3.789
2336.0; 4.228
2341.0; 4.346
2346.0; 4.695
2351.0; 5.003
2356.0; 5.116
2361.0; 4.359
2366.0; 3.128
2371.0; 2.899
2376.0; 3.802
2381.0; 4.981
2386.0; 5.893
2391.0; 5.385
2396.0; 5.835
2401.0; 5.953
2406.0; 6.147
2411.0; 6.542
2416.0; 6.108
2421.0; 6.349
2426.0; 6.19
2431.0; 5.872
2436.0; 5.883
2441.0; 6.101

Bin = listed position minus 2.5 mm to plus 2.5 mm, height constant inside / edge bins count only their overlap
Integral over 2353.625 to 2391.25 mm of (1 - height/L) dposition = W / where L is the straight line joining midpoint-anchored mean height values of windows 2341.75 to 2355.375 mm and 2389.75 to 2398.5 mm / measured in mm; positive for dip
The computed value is 6.26 mm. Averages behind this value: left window 4.82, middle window 4.39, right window 5.64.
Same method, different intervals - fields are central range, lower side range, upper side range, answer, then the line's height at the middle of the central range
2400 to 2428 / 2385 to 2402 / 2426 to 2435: -1.8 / 5.86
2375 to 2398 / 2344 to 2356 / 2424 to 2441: 0.6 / 5.39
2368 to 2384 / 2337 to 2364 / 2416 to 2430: 3.9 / 5.19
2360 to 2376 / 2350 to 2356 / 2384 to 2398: 5.6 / 5.3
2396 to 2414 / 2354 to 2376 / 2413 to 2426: -1.8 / 5.6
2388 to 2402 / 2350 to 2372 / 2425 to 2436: -1.9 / 5.03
